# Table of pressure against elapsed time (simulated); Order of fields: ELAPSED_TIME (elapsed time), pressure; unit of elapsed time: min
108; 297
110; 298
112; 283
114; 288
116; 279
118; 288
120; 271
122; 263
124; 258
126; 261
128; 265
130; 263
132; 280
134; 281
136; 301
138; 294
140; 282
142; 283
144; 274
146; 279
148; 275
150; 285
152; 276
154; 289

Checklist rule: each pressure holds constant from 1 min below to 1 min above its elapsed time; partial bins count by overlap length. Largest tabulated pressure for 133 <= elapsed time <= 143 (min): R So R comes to 301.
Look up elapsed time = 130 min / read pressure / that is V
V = 263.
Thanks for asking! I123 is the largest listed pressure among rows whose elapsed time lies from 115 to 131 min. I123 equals 288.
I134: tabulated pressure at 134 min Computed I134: 281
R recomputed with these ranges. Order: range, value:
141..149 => 283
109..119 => 298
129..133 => 280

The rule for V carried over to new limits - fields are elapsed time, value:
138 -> 294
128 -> 265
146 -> 279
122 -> 263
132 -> 280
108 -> 297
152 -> 276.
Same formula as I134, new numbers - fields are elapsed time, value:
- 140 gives 282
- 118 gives 288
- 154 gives 289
